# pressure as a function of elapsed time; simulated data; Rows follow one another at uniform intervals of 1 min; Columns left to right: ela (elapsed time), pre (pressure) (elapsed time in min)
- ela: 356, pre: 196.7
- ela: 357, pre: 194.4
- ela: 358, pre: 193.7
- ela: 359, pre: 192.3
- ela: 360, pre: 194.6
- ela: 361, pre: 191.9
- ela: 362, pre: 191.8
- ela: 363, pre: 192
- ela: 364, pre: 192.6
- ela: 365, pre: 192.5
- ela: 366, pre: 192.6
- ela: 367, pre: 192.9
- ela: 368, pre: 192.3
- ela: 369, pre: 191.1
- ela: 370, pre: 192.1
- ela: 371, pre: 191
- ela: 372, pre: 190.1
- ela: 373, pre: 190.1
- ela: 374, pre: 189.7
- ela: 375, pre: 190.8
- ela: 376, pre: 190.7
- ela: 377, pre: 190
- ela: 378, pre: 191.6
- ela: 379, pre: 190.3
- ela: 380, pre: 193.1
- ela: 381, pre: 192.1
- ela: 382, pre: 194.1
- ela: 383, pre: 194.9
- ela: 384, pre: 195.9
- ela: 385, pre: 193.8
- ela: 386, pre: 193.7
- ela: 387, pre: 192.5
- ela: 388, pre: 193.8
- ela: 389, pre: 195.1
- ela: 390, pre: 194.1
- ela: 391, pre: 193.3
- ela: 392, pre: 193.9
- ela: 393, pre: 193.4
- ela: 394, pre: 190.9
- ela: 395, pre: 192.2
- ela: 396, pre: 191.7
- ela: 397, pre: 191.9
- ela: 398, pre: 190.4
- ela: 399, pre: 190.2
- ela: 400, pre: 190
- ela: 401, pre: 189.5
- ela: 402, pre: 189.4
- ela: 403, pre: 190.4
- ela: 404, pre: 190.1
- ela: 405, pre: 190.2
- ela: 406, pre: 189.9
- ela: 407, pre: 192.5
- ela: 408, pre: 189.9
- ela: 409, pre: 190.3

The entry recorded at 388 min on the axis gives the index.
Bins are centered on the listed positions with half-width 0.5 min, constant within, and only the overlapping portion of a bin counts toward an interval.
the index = 193.8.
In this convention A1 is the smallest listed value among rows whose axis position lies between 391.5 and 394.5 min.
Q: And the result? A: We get 190.9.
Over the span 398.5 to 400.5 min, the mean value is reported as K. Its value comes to 190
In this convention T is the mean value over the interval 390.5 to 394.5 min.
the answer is 193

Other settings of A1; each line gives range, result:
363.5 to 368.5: 192.3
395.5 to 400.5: 190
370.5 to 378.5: 189.7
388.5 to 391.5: 193.3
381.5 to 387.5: 192.5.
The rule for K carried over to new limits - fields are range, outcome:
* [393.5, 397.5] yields 192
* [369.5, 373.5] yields 191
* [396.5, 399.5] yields 191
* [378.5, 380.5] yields 192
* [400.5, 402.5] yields 189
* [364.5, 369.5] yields 192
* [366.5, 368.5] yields 193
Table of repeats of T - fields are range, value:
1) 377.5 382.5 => 192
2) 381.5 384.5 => 195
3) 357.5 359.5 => 193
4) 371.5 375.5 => 190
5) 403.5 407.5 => 191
